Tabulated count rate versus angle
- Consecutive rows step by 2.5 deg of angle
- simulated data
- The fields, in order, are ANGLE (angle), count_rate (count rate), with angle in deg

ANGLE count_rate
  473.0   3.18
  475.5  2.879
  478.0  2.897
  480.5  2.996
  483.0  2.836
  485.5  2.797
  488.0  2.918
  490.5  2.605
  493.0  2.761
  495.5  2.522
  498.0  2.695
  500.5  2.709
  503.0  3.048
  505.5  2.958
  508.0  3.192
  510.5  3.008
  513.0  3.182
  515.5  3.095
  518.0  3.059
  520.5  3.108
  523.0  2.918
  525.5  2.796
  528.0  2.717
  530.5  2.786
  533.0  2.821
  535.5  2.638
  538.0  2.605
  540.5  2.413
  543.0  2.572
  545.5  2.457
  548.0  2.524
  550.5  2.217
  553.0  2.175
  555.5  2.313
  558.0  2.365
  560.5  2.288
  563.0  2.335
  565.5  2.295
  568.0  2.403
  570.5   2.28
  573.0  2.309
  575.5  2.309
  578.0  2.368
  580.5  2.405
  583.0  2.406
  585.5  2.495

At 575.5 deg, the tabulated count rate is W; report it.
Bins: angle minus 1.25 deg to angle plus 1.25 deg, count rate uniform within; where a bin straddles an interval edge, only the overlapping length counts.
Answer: 2.309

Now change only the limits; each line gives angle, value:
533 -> 2.821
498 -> 2.695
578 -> 2.368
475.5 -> 2.879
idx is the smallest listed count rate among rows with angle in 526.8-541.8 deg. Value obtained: 2.413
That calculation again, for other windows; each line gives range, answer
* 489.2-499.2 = 2.522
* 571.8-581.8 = 2.309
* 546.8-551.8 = 2.217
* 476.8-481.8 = 2.897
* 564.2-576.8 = 2.28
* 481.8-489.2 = 2.797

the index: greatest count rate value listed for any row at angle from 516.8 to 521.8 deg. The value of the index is 3.108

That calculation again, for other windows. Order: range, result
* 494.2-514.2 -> 3.192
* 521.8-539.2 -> 2.918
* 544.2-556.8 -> 2.524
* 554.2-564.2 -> 2.365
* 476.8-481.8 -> 2.996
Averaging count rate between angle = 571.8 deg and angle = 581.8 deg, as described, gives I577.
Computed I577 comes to 2.35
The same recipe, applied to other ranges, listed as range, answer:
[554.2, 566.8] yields 2.32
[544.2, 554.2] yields 2.35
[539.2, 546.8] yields 2.48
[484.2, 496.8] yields 2.72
